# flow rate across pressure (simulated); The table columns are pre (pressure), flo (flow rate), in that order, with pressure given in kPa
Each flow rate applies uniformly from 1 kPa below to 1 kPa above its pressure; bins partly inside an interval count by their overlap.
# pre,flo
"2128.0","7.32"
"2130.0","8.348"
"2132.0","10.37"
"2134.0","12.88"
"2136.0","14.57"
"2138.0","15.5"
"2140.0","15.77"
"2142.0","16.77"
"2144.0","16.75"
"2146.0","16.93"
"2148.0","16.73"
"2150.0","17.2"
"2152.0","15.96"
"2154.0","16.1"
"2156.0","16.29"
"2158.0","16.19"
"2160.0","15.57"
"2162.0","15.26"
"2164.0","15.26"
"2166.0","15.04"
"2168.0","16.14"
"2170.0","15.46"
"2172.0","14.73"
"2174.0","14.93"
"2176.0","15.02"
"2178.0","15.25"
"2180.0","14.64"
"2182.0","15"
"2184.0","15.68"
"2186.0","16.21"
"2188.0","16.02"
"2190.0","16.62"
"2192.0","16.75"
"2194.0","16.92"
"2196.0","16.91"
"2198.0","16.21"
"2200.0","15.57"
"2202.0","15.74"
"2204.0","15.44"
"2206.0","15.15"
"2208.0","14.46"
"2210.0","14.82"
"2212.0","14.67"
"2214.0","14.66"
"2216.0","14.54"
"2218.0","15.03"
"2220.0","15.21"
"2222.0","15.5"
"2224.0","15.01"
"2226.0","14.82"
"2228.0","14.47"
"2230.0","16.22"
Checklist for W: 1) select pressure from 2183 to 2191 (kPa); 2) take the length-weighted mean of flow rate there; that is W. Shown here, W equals 16.1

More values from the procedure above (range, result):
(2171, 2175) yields 14.8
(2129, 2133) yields 9.36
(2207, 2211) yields 14.6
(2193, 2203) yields 16.3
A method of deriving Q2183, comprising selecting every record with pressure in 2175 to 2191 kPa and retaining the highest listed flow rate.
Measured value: 16.62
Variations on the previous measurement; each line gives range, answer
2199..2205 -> 15.74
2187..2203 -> 16.92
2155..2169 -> 16.29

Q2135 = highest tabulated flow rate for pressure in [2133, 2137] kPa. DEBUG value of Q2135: 14.57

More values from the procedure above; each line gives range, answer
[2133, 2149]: 16.93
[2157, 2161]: 16.19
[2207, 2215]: 14.82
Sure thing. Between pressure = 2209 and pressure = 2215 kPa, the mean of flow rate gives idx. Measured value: 14.7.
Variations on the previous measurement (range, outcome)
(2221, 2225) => 15.3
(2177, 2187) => 15.4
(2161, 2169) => 15.4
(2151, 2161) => 16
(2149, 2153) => 16.6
